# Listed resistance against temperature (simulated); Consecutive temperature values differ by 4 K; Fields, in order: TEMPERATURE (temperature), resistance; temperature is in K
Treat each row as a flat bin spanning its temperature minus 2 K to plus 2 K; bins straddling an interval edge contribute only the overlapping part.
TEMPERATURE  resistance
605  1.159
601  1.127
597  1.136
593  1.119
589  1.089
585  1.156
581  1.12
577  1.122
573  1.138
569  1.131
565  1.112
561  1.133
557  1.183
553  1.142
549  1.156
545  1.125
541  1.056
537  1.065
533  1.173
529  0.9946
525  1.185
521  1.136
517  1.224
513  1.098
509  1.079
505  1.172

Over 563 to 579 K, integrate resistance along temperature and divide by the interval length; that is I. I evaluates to 1.13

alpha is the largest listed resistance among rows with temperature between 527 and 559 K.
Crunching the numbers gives 1.183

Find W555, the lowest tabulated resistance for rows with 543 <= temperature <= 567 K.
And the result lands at 1.112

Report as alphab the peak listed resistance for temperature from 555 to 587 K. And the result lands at 1.183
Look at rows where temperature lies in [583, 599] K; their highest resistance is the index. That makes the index 1.156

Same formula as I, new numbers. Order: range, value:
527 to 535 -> 1.08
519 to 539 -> 1.11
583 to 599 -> 1.12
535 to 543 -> 1.06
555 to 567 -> 1.14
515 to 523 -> 1.18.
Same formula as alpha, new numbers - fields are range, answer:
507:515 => 1.098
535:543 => 1.065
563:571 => 1.131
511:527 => 1.224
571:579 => 1.138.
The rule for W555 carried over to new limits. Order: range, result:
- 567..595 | 1.089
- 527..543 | 0.9946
